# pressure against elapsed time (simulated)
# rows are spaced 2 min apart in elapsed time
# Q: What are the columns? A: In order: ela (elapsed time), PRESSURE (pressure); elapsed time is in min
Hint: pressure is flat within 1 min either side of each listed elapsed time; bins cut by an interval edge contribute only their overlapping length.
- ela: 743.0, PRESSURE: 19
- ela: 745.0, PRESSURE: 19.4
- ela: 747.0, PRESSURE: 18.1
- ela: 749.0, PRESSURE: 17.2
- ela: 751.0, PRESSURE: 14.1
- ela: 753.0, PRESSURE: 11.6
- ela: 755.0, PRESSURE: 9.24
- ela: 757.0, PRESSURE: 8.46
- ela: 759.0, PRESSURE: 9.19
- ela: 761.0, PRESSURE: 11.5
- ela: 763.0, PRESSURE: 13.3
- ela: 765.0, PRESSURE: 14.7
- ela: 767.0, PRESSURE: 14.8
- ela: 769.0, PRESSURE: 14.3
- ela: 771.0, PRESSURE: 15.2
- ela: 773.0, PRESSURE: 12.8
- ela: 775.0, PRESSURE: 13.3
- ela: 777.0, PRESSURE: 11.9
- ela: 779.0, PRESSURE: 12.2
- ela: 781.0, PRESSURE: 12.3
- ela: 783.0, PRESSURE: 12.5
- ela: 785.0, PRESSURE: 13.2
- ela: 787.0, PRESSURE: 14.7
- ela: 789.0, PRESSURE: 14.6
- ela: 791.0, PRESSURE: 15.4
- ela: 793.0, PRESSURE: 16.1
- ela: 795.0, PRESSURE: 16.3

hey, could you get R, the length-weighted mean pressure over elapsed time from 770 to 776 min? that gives 13.8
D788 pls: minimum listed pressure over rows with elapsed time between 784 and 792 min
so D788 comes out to 13.2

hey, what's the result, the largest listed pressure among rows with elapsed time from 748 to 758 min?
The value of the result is 17.2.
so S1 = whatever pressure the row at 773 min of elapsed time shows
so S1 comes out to 12.8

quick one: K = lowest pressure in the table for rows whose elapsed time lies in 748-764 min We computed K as 8.46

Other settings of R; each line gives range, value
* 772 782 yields 12.5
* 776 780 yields 12.1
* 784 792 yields 14.5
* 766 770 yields 14.6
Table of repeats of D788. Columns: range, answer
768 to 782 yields 11.9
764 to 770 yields 14.3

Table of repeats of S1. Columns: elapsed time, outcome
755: 9.24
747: 18.1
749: 17.2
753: 11.6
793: 16.1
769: 14.3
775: 13.3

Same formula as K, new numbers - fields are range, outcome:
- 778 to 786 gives 12.2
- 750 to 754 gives 11.6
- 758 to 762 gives 9.19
